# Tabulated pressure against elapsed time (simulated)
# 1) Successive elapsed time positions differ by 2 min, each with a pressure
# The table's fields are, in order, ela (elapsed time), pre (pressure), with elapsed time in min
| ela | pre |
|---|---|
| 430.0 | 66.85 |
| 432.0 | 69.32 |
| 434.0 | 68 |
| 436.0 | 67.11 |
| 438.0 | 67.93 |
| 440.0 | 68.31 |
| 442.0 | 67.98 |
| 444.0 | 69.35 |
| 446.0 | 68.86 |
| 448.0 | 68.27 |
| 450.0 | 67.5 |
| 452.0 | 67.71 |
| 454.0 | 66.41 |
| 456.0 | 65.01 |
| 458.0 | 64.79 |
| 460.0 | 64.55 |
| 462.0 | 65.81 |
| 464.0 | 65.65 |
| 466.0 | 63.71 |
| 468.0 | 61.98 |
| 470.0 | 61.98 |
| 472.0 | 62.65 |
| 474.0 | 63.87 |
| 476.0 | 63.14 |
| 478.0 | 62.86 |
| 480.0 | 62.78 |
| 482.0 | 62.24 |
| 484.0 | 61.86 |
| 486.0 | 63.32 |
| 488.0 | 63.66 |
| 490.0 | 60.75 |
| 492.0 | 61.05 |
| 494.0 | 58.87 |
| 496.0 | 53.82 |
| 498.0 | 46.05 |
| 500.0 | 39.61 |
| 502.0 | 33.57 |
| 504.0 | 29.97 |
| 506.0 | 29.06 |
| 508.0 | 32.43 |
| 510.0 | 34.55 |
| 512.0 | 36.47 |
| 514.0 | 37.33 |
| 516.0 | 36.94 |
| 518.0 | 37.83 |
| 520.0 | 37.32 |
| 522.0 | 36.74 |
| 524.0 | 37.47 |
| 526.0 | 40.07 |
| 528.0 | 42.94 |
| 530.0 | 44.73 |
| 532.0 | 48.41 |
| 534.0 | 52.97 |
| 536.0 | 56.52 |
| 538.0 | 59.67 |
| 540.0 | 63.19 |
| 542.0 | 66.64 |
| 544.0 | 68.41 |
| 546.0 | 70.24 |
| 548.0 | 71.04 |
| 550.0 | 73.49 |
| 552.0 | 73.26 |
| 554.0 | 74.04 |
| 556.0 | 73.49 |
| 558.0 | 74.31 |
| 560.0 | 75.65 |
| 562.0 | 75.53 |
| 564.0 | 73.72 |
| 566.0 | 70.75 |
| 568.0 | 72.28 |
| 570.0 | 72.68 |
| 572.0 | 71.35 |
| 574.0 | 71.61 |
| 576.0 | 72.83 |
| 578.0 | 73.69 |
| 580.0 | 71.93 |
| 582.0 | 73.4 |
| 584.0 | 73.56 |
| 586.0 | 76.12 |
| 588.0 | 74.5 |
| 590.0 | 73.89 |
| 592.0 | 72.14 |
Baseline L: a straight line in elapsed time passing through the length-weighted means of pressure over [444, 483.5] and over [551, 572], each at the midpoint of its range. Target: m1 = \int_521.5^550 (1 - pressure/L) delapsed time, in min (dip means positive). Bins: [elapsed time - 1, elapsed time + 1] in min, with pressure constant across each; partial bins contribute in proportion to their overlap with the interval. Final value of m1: 6.4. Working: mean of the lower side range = 64.8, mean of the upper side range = 73.5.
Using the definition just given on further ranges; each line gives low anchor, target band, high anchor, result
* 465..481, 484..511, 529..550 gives 6.49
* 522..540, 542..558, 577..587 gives -3.94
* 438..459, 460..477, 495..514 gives -2.12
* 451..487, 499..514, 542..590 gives 7.45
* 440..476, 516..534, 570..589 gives 7.39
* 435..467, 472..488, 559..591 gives 1.27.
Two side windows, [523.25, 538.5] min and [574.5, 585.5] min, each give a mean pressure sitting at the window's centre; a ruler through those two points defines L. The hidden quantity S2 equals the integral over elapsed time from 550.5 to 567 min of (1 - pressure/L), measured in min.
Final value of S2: -3.2 min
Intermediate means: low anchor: 47.6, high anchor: 73.2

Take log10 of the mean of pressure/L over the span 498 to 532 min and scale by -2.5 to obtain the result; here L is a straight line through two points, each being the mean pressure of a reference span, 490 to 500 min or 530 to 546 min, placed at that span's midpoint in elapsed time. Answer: 0.45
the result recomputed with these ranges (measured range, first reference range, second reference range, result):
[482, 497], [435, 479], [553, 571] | 0.13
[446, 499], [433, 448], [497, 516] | -0.21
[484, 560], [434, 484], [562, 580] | 0.31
